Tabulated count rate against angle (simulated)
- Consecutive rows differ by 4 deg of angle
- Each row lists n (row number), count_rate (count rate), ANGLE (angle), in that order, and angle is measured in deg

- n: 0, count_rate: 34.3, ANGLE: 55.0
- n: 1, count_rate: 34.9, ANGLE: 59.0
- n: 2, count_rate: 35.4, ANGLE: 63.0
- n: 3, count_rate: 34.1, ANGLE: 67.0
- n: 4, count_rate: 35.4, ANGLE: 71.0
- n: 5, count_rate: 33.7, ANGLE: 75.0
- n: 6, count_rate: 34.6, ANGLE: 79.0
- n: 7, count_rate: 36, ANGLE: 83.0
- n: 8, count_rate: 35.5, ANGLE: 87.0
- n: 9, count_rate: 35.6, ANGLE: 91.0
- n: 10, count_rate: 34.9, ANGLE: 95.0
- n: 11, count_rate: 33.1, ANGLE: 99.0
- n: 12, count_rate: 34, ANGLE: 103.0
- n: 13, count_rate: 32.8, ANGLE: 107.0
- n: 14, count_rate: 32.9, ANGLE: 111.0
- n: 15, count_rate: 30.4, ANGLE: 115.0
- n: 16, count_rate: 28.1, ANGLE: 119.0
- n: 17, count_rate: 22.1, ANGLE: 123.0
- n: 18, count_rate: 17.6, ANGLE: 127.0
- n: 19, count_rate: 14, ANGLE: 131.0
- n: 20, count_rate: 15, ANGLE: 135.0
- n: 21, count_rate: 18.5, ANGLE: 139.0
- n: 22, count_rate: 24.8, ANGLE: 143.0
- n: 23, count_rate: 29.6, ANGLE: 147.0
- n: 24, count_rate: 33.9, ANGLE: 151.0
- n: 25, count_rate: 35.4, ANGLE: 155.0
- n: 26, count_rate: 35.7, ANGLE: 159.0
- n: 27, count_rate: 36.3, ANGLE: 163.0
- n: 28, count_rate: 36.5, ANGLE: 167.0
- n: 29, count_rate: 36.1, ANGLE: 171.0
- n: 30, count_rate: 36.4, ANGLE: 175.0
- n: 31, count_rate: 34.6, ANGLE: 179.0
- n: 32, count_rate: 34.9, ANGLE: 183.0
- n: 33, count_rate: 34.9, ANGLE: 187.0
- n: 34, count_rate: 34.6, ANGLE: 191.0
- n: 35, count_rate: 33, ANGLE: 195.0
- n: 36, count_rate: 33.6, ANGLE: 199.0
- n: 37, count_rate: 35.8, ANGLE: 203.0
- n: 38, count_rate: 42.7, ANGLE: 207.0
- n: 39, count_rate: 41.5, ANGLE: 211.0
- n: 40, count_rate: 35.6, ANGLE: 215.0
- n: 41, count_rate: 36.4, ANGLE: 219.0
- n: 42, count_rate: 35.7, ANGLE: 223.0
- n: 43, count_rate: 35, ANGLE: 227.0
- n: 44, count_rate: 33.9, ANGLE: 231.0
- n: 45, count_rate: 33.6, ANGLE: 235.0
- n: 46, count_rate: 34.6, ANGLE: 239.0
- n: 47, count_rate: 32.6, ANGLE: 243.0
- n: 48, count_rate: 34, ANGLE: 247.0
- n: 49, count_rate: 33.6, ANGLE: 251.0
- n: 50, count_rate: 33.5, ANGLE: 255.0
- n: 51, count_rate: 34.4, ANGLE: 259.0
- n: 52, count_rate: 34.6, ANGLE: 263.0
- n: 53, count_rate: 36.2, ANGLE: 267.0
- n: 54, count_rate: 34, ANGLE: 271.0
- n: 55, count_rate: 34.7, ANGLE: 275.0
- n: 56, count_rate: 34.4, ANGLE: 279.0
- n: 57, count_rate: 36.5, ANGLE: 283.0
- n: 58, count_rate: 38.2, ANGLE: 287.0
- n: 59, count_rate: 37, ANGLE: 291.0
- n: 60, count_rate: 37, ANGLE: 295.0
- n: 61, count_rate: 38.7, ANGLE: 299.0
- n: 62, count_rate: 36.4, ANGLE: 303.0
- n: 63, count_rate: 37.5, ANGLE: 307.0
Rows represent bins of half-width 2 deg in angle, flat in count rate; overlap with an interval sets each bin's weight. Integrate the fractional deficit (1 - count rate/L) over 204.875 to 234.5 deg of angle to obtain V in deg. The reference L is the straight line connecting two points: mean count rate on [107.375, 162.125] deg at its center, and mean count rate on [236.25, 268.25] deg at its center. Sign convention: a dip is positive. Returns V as -4.8 deg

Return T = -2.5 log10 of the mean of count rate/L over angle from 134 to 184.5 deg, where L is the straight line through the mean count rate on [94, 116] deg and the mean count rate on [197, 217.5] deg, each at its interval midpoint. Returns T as 0.13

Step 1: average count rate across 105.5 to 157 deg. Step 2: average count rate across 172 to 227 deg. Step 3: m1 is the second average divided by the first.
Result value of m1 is 1.40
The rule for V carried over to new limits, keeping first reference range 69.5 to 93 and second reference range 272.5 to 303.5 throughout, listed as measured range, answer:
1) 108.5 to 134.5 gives 8.5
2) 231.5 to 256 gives 1.8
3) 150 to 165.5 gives 0.1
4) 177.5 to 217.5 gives -0.2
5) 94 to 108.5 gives 0.7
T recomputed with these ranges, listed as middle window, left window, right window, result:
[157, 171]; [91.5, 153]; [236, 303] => -0.23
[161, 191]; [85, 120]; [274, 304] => -0.03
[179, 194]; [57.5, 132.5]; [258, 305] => -0.03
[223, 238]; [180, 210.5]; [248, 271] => 0.02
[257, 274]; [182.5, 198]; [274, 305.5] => 0.04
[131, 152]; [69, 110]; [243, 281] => 0.44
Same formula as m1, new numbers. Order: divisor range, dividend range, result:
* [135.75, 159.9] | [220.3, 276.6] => 1.20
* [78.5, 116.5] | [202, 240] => 1.07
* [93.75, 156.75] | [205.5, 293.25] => 1.31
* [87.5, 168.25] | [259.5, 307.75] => 1.24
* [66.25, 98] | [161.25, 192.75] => 1.02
